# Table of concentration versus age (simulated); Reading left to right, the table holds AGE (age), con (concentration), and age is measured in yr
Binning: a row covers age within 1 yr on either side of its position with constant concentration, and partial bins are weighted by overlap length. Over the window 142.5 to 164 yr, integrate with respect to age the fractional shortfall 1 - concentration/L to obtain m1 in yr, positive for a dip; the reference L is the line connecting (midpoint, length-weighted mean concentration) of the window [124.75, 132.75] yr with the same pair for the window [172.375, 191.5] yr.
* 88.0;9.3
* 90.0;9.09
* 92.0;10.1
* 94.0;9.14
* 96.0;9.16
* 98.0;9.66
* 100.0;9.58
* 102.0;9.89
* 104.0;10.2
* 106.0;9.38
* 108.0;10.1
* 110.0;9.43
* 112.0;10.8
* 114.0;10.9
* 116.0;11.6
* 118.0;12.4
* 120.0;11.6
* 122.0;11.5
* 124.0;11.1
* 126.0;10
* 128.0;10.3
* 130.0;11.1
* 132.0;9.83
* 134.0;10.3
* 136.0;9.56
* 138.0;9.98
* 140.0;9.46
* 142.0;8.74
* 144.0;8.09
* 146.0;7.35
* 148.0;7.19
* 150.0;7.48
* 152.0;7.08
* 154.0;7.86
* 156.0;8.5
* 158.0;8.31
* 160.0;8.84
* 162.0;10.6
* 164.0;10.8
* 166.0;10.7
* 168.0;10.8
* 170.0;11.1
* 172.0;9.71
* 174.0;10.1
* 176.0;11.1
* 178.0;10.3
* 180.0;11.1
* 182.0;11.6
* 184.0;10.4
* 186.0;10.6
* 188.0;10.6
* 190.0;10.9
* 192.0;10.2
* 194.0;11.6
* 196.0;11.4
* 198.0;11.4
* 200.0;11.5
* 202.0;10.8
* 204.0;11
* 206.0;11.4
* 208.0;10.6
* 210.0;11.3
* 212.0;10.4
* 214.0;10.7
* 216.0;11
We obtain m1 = 4.6 yr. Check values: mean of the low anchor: 10.3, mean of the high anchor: 10.7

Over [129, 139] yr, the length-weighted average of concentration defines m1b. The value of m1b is 10.2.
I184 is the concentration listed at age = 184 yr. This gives 10.4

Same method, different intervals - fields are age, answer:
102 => 9.89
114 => 10.9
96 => 9.16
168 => 10.8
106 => 9.38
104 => 10.2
